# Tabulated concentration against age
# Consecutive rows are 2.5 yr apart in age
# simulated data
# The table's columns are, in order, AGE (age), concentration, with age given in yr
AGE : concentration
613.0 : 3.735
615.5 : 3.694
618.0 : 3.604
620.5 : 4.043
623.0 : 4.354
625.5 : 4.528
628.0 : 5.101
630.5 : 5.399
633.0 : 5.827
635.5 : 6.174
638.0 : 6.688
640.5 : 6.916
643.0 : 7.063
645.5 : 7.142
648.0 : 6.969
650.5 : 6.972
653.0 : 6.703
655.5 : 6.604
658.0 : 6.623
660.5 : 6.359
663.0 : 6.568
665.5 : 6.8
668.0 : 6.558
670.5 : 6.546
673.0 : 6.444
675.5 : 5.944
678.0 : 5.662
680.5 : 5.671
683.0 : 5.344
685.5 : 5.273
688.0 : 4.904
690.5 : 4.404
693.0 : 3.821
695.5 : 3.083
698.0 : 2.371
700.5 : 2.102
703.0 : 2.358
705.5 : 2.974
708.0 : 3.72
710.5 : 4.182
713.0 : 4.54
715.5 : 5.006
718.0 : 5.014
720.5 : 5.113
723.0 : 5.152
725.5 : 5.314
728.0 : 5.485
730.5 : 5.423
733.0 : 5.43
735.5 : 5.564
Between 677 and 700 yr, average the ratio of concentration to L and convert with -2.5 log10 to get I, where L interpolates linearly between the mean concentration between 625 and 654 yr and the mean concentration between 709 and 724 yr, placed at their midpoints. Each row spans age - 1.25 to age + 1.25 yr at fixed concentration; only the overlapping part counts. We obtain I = 0.22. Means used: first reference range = 6.33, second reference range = 4.81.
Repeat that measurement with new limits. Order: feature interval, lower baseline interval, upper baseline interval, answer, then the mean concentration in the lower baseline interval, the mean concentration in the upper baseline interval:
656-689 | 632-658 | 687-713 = -0.20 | 6.71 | 3.43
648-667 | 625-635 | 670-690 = -0.21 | 5.34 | 5.64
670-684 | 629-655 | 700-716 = -0.19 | 6.57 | 3.55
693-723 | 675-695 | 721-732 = 0.36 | 5.02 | 5.33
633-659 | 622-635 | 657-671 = -0.16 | 5.12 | 6.58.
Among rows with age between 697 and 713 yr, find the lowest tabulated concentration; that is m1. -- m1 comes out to 2.102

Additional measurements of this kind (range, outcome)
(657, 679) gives 5.662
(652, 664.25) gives 6.359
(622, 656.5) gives 4.354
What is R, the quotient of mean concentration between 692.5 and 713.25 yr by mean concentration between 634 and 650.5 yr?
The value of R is 0.46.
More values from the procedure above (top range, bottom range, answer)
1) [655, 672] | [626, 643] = 1.09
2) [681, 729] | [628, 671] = 0.65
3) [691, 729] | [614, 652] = 0.71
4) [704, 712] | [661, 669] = 0.55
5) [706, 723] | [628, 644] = 0.73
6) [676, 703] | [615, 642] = 0.82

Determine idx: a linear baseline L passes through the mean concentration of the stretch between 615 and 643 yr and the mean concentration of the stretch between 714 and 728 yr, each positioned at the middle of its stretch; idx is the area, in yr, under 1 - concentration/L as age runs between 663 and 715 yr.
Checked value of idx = 5.0 yr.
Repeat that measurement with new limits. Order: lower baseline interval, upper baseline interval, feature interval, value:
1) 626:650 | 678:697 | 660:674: -3.1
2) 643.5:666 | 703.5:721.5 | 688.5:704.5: 6.1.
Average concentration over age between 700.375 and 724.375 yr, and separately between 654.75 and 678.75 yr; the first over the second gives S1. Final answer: 0.64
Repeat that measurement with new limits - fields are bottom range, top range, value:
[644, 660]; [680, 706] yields 0.56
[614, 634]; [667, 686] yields 1.31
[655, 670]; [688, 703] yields 0.49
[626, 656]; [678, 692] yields 0.80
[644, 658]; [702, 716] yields 0.55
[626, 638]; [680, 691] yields 0.91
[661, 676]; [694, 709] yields 0.43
